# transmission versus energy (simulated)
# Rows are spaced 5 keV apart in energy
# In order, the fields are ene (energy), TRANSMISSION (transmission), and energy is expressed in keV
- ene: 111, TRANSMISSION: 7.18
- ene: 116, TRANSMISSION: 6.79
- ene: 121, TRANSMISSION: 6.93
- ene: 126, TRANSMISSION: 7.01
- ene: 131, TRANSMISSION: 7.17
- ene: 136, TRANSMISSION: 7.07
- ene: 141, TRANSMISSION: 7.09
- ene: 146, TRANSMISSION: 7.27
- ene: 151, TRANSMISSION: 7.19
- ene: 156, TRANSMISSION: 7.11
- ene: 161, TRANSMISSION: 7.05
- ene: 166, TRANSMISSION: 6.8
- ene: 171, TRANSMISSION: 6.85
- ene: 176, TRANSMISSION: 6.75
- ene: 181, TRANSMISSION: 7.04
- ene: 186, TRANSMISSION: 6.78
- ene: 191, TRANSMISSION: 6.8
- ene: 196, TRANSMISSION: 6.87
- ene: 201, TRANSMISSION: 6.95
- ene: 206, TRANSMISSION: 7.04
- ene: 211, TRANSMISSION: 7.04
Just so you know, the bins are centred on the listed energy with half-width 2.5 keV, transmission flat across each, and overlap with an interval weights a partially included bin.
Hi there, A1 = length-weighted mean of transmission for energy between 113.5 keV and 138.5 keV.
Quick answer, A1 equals 6.99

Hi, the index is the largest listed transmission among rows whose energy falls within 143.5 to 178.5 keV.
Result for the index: 7.27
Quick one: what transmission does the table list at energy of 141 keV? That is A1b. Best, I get 7.09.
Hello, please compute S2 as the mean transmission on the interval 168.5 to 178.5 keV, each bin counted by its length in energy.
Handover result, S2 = 6.8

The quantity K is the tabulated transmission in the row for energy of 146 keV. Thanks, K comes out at 7.27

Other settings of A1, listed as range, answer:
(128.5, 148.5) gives 7.15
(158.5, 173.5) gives 6.9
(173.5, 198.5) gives 6.85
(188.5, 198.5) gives 6.83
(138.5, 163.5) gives 7.14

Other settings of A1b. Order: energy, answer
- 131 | 7.17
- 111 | 7.18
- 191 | 6.8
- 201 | 6.95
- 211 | 7.04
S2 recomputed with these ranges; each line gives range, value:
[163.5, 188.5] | 6.84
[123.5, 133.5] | 7.09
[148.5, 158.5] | 7.15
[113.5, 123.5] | 6.86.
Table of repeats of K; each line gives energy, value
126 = 7.01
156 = 7.11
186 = 6.78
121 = 6.93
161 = 7.05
